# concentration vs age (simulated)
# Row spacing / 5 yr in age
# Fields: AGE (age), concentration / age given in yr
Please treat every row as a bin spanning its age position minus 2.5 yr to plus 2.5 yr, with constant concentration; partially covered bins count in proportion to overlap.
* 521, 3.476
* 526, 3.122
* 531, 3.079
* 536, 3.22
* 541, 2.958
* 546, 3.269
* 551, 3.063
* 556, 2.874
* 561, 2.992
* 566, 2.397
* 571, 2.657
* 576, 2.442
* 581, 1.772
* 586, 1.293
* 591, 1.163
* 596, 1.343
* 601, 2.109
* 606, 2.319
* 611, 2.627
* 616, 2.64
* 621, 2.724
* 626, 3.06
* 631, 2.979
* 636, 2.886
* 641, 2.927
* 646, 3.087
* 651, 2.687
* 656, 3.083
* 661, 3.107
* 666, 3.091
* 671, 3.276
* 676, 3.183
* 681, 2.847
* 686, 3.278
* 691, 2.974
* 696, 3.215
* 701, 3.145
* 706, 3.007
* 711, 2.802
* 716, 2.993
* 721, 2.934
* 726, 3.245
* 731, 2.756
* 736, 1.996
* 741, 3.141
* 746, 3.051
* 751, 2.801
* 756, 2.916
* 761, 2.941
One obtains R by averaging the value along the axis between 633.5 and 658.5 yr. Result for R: 2.93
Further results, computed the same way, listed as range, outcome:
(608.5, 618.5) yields 2.63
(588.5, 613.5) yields 1.91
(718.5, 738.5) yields 2.73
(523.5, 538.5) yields 3.14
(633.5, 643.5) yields 2.91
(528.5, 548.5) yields 3.13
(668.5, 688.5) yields 3.15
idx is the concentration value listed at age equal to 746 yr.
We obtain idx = 3.051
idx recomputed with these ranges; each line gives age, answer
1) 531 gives 3.079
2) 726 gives 3.245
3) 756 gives 2.916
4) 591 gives 1.163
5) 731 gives 2.756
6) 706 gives 3.007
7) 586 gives 1.293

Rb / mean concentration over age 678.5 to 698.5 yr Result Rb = 3.08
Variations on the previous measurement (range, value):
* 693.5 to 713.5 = 3.04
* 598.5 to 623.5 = 2.48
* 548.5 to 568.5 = 2.83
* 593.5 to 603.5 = 1.73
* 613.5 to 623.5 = 2.68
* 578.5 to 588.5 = 1.53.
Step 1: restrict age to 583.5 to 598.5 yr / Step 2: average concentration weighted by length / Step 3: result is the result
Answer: 1.27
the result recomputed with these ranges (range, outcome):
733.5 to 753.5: 2.75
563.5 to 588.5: 2.11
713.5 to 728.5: 3.06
